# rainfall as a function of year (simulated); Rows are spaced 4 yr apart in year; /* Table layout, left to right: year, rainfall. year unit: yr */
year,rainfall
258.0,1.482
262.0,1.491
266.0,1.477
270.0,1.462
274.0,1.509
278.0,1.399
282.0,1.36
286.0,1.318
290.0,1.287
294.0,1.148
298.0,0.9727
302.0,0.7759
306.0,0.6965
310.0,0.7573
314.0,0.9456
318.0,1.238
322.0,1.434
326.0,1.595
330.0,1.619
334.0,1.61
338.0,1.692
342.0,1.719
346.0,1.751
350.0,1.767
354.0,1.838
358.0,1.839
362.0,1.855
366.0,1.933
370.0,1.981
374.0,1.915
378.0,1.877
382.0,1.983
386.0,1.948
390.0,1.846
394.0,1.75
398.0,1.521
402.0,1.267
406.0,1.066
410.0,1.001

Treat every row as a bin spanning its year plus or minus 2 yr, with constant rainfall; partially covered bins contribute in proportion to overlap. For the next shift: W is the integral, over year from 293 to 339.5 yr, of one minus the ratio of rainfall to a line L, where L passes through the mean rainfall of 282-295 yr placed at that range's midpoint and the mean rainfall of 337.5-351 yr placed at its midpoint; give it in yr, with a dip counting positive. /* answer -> 9.77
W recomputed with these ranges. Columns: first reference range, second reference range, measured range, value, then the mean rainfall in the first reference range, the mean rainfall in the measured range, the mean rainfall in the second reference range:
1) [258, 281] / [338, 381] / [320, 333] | 1.15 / 1.46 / 1.55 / 1.84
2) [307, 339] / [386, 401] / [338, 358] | -4.14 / 1.33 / 1.77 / 1.71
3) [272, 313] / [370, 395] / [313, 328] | 0.43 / 1.12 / 1.33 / 1.9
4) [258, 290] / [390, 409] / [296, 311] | 6.54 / 1.43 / 0.803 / 1.43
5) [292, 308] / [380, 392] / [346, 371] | -4.07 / 0.898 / 1.85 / 1.93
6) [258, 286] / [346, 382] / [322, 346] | 1.34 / 1.44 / 1.64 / 1.87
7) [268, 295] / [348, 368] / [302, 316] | 6.75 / 1.36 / 0.796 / 1.85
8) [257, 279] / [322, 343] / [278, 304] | 6.14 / 1.47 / 1.16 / 1.62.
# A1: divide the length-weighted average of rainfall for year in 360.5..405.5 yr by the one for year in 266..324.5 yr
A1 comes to 1.5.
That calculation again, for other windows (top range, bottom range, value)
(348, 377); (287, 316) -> 1.97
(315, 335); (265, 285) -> 1.02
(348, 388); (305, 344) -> 1.41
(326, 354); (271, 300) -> 1.31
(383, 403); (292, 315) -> 1.93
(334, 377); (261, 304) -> 1.41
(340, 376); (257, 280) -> 1.26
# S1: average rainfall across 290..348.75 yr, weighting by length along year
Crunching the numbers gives 1.29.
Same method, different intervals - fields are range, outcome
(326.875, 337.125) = 1.62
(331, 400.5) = 1.81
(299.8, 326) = 1.02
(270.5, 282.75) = 1.43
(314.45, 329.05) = 1.39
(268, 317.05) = 1.14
